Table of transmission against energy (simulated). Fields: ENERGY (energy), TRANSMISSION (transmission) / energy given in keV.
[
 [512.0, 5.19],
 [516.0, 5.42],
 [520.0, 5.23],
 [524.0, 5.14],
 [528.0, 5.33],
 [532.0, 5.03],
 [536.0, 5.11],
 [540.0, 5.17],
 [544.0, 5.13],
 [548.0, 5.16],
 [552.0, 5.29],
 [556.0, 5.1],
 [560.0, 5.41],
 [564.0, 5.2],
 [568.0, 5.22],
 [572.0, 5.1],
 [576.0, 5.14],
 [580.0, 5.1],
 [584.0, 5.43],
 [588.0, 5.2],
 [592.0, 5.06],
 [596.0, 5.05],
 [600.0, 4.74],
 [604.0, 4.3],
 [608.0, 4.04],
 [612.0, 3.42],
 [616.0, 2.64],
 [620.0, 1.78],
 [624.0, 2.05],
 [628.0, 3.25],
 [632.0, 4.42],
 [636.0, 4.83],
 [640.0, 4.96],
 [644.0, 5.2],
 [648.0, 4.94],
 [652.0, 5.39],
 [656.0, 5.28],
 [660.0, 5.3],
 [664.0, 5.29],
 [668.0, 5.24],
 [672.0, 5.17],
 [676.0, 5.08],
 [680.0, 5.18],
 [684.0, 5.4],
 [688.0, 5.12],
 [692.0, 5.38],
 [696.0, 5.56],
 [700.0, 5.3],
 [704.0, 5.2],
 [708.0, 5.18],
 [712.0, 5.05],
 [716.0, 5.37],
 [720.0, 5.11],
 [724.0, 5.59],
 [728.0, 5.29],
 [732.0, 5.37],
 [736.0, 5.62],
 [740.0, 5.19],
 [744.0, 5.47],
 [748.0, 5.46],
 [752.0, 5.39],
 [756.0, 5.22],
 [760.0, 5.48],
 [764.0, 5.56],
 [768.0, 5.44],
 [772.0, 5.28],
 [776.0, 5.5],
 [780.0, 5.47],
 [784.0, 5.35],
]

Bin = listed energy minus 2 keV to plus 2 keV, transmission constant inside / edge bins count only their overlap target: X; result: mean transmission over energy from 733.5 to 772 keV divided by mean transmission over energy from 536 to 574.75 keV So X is 1.0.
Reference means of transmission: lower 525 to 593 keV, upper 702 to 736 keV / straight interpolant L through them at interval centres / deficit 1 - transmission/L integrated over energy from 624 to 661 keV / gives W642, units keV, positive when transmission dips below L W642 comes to 4.0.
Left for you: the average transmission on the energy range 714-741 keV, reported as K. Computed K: 5.37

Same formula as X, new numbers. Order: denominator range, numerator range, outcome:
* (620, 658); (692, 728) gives 1.22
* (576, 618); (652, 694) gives 1.16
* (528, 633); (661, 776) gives 1.16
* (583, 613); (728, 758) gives 1.15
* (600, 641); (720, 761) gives 1.50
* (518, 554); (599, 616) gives 0.76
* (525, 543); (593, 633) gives 0.70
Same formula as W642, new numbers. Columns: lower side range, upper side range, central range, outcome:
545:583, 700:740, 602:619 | 5.6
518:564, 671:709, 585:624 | 9.4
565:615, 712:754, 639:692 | -1.2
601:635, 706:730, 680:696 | -2.2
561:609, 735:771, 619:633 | 6.2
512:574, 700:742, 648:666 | 0.0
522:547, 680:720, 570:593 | 0.0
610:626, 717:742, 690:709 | -3.1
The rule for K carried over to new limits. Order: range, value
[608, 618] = 3.23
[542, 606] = 5.1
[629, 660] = 4.97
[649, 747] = 5.3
